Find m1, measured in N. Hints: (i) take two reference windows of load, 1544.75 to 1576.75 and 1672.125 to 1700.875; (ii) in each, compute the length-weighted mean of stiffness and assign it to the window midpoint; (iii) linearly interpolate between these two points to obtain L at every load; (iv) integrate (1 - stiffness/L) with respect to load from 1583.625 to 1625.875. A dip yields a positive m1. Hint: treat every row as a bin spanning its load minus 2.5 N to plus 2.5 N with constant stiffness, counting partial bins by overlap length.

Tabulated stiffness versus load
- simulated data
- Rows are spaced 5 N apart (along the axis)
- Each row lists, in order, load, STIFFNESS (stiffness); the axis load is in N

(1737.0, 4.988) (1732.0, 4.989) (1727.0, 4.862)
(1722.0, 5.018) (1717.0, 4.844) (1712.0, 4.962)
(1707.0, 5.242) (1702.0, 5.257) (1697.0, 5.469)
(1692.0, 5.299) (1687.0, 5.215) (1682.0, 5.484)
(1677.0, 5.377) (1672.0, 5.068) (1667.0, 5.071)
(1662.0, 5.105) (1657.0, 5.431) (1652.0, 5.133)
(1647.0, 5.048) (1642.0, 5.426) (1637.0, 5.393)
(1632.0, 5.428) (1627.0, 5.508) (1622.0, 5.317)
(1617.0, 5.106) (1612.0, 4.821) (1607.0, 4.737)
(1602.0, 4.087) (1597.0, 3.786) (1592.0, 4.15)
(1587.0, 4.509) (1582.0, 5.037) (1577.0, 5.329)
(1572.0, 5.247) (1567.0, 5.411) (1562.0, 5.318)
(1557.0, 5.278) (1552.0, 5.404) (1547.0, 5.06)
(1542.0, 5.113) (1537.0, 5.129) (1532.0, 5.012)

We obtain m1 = 5.6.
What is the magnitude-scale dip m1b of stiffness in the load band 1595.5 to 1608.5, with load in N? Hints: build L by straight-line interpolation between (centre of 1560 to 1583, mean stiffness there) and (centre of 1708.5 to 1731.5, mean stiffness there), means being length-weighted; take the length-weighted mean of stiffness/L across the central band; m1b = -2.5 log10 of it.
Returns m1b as 0.24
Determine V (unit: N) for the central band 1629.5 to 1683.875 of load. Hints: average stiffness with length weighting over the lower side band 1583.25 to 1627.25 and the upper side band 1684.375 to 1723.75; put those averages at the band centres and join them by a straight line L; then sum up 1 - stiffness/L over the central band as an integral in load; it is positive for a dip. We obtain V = -3.9 N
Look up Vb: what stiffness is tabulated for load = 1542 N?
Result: 5.113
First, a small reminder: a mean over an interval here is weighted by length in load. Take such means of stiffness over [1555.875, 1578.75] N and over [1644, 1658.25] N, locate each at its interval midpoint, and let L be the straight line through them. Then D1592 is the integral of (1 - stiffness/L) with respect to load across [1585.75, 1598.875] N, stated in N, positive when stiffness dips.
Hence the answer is 2.86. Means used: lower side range 5.32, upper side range 5.19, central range 4.13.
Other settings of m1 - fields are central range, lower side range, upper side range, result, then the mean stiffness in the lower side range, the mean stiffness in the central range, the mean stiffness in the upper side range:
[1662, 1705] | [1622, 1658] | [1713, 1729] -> -1.37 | 5.33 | 5.27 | 4.91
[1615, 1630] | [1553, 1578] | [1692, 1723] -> -0.20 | 5.32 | 5.32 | 5.15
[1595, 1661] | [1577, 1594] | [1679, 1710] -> -1.15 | 4.69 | 5.03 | 5.32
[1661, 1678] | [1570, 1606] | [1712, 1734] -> -1.22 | 4.59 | 5.14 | 4.93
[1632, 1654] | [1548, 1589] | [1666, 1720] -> -0.29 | 5.2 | 5.27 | 5.21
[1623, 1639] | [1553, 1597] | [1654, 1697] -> -0.92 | 4.98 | 5.43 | 5.27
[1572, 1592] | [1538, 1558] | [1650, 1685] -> 1.23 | 5.2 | 4.89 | 5.24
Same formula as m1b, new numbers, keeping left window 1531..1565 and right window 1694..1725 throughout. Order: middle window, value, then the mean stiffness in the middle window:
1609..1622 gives 0.03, 5.02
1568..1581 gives -0.02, 5.27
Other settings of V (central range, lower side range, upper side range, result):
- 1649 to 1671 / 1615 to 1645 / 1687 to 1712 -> 0.6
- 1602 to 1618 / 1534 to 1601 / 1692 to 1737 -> 0.8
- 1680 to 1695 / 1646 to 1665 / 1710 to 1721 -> -0.9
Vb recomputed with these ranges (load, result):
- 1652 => 5.133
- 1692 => 5.299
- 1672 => 5.068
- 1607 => 4.737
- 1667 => 5.071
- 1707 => 5.242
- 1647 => 5.048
